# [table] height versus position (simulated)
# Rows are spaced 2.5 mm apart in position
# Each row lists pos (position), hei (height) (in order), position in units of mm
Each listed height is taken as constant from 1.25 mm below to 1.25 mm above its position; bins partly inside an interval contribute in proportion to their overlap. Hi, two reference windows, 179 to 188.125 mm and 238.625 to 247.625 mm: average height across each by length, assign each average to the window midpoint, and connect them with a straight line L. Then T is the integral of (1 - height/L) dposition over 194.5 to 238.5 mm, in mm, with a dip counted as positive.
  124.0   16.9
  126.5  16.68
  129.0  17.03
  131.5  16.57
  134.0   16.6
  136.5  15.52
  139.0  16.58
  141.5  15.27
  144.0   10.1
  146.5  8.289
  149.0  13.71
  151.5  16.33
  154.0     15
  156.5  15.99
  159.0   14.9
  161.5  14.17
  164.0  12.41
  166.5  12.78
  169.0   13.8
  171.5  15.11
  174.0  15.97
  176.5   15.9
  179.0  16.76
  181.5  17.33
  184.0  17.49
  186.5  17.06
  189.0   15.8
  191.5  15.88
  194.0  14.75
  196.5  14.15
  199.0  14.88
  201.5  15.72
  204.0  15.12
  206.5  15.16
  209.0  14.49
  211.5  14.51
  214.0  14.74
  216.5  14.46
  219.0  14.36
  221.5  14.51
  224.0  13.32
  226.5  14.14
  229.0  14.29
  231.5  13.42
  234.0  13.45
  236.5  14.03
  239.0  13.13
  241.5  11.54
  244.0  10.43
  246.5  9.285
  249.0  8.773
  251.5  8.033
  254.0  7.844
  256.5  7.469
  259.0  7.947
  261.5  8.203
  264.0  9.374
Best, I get -2.4 mm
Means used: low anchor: 17.2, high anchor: 10.9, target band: 14.4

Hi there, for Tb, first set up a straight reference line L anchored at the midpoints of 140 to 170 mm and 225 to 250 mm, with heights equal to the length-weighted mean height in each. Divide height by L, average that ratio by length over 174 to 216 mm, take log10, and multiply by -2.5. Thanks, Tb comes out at -0.201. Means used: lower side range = 13.6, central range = 15.6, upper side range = 12.3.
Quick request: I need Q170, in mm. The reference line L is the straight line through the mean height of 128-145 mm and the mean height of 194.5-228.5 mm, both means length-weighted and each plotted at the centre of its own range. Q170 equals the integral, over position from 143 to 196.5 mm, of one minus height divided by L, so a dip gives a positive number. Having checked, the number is 1.0 mm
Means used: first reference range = 15.4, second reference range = 14.6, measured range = 14.7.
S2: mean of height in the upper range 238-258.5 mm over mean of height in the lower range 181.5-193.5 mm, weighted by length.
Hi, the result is 0.6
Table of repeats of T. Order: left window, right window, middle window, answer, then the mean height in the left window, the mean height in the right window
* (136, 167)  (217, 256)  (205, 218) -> -2.2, 13.9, 12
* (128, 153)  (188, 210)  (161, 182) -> 0.0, 14.6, 15.1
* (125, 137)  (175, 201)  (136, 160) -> 3.3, 16.5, 16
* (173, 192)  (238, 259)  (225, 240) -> -3.5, 16.6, 9.42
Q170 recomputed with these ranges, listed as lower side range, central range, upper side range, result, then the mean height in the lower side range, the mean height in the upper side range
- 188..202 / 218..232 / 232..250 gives -1.28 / 15.2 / 11.6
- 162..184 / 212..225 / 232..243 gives -0.65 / 15.1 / 13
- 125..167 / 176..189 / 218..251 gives -2.92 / 14.6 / 12.5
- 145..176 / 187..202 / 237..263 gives -3.63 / 14.1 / 9.4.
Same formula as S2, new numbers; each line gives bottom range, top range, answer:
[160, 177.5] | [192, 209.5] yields 1.05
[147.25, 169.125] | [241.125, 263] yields 0.61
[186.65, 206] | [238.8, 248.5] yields 0.70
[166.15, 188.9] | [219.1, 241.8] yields 0.86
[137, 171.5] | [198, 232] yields 1.05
